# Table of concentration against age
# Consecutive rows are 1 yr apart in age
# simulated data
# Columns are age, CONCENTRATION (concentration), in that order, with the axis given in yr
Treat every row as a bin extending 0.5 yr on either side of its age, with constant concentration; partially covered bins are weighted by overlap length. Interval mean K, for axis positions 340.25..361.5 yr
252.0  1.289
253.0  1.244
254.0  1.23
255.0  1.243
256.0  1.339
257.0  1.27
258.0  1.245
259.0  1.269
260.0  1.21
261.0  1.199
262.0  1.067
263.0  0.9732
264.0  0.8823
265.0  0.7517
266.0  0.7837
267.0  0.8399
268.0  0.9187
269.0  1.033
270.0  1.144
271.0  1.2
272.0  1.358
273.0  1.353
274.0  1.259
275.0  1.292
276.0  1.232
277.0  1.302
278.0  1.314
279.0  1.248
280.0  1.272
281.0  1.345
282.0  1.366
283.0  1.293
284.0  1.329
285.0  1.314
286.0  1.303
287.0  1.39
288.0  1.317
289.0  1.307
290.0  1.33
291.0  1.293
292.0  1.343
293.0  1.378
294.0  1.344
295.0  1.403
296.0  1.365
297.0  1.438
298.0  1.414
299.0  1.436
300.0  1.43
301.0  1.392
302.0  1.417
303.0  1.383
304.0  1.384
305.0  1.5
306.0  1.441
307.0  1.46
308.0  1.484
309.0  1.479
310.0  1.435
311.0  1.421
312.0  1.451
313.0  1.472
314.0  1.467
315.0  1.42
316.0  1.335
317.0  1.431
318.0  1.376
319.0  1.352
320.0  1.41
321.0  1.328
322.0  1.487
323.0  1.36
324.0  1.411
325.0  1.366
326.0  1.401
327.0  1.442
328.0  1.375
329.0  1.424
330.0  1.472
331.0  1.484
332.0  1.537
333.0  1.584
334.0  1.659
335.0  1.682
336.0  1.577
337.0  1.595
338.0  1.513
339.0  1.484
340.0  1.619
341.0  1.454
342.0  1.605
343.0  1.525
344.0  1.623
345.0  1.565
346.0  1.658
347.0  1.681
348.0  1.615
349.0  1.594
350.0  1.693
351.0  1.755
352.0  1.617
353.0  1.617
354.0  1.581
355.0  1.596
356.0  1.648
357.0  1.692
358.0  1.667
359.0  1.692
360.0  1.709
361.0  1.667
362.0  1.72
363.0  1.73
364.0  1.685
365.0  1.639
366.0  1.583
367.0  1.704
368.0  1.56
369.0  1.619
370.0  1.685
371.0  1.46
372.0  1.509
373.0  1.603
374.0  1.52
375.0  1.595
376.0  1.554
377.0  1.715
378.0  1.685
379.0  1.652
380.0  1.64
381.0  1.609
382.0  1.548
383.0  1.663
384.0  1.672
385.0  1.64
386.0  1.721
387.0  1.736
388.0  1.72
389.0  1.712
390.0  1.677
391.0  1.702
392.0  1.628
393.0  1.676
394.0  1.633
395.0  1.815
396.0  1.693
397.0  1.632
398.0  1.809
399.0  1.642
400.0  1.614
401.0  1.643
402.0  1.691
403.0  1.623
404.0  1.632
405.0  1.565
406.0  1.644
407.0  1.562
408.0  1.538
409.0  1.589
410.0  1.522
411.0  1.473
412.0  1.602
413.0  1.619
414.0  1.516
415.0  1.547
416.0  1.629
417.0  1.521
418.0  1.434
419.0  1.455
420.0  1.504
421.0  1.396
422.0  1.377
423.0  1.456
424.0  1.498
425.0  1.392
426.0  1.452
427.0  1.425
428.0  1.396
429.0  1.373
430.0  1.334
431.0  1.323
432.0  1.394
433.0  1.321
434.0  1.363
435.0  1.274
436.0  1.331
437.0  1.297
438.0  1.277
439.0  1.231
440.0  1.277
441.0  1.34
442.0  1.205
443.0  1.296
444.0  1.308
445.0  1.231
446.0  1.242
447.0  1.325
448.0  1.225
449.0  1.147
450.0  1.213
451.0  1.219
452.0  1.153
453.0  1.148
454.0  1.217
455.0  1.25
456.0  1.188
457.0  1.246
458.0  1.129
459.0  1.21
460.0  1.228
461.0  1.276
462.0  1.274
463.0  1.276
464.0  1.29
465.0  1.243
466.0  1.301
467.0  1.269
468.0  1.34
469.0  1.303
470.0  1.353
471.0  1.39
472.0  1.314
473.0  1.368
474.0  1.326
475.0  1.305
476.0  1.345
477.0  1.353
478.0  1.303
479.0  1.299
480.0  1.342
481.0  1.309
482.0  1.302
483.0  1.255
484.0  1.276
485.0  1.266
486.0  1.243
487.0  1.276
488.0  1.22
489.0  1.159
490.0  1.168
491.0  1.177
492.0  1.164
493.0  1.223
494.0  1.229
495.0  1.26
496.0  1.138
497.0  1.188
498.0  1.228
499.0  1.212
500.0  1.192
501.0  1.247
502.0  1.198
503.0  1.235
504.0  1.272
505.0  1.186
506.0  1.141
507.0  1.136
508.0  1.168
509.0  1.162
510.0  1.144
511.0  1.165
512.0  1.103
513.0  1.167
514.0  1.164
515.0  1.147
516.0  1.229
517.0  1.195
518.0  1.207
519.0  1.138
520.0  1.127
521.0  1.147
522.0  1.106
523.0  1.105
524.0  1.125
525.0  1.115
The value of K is 1.63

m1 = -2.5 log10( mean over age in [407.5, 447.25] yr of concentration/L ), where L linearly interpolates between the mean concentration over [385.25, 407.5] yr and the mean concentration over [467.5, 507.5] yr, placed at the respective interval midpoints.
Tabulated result 0.096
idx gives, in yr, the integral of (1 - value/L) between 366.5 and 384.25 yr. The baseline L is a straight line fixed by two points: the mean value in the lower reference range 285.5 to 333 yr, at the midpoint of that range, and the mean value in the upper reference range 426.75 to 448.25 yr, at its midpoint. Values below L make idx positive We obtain -3.3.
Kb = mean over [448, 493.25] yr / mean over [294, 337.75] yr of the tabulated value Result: 0.9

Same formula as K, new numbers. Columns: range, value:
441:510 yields 1.25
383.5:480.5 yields 1.42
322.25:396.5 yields 1.61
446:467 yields 1.23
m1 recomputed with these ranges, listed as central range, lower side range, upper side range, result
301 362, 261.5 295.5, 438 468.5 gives -0.24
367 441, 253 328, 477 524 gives -0.23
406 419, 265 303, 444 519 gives -0.23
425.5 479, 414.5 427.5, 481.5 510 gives 0.06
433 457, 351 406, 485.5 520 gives 0.12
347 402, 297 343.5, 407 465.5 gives -0.17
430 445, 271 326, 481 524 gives -0.04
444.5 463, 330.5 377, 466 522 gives 0.10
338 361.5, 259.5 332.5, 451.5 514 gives -0.24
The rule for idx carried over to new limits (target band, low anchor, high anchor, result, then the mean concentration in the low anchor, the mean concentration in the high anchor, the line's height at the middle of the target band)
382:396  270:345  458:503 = -3.6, 1.41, 1.26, 1.34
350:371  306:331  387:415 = -1.7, 1.42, 1.64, 1.53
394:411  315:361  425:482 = -2.8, 1.54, 1.29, 1.4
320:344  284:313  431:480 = -2.2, 1.39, 1.28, 1.37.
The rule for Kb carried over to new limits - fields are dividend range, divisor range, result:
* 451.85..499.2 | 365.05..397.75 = 0.77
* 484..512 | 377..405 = 0.72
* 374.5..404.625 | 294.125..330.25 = 1.18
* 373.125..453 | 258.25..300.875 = 1.21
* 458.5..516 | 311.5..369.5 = 0.80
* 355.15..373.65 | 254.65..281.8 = 1.41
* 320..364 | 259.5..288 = 1.33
